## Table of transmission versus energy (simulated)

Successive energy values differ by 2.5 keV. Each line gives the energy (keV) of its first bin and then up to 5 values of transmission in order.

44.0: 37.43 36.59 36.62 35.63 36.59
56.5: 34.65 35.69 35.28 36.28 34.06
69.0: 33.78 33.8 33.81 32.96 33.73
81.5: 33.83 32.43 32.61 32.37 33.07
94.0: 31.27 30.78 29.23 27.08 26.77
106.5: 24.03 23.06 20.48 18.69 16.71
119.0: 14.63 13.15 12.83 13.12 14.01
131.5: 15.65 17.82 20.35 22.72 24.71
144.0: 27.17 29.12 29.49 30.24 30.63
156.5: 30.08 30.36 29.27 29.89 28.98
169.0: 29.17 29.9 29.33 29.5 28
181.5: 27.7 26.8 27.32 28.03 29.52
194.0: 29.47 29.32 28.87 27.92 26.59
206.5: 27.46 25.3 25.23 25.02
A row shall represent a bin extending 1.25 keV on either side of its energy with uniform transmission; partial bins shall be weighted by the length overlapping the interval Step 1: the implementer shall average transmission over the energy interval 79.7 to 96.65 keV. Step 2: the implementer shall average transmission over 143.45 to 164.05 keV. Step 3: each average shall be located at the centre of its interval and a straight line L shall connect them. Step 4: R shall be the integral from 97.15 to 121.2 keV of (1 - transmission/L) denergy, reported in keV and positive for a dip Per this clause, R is 7.22 keV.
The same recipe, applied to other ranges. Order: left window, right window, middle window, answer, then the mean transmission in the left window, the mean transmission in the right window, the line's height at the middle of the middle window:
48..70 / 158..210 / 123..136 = 6.8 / 35.4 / 28.5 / 31.5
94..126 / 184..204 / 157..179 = -2.7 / 21.6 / 28.4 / 26.3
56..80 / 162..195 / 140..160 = 0.9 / 34.4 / 28.7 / 30.2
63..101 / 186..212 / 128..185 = 5.6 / 32.8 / 27.8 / 29.6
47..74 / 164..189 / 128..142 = 5.4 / 35.2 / 28.6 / 30.9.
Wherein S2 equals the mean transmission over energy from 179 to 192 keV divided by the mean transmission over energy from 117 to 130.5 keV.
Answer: 2.02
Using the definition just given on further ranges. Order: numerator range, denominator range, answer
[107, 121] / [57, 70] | 0.53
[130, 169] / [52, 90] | 0.77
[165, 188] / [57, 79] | 0.83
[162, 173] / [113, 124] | 1.91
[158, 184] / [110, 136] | 1.83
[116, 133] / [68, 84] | 0.42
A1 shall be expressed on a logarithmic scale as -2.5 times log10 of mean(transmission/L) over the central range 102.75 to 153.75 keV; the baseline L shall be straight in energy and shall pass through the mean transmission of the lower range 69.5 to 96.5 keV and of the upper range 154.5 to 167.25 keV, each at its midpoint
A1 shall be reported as 0.43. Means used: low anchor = 32.9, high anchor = 29.8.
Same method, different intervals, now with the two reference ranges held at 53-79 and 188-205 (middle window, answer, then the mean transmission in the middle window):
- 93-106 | 0.15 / 28.7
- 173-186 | 0.04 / 28.2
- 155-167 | 0.02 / 29.8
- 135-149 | 0.23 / 25.1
